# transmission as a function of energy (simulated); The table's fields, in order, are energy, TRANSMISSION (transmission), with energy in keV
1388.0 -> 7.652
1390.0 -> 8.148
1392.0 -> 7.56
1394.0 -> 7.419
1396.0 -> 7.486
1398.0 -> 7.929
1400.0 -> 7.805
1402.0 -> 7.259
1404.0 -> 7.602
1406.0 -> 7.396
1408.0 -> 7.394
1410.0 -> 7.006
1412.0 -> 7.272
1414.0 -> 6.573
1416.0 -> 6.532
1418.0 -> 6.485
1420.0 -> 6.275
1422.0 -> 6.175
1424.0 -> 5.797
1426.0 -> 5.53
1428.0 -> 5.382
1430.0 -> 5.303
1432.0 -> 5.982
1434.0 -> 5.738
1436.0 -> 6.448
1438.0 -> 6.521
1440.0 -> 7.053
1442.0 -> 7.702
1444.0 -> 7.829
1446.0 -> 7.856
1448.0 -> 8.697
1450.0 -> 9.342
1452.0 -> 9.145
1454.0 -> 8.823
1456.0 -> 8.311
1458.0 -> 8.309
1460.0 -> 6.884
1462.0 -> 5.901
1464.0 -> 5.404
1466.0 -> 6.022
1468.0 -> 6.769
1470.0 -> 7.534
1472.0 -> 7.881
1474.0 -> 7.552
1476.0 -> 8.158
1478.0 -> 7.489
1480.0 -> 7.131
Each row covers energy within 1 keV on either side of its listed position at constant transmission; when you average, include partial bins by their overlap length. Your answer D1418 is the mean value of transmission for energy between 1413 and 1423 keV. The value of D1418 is 6.41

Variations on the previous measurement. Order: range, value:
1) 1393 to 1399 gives 7.61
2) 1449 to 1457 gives 8.91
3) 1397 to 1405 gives 7.65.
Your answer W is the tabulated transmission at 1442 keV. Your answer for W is 7.702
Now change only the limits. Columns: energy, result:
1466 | 6.022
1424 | 5.797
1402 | 7.259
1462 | 5.901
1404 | 7.602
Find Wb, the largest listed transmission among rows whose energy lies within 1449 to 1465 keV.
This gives 9.342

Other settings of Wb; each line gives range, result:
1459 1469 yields 6.884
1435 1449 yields 8.697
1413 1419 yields 6.573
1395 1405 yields 7.929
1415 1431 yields 6.532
